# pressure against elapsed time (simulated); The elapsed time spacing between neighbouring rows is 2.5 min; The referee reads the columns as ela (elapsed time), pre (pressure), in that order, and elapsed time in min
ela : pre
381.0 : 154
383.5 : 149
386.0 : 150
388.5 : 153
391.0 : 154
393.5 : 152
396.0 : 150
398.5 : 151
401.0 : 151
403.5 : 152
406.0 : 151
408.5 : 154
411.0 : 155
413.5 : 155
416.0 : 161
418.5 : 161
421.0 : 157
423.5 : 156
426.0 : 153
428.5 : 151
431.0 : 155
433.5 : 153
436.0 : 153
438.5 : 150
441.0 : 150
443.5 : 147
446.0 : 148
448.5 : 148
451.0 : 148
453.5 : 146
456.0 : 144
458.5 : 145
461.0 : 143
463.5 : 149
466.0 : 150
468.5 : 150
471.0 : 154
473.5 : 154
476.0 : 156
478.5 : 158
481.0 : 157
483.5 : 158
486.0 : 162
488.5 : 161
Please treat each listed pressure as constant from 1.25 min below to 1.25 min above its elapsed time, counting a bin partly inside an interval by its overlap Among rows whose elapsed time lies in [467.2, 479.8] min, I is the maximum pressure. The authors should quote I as 158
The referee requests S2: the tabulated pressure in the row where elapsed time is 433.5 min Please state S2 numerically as 153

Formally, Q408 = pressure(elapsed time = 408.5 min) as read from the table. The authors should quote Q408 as 154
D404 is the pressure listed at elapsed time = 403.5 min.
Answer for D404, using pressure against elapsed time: 152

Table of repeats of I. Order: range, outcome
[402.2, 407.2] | 152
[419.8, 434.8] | 157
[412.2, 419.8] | 161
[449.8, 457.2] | 148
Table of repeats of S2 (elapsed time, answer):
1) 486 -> 162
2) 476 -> 156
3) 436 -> 153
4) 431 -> 155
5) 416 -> 161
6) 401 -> 151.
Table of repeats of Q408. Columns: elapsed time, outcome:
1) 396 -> 150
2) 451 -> 148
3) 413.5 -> 155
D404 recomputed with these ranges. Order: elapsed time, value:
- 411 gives 155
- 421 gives 157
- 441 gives 150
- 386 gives 150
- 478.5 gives 158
